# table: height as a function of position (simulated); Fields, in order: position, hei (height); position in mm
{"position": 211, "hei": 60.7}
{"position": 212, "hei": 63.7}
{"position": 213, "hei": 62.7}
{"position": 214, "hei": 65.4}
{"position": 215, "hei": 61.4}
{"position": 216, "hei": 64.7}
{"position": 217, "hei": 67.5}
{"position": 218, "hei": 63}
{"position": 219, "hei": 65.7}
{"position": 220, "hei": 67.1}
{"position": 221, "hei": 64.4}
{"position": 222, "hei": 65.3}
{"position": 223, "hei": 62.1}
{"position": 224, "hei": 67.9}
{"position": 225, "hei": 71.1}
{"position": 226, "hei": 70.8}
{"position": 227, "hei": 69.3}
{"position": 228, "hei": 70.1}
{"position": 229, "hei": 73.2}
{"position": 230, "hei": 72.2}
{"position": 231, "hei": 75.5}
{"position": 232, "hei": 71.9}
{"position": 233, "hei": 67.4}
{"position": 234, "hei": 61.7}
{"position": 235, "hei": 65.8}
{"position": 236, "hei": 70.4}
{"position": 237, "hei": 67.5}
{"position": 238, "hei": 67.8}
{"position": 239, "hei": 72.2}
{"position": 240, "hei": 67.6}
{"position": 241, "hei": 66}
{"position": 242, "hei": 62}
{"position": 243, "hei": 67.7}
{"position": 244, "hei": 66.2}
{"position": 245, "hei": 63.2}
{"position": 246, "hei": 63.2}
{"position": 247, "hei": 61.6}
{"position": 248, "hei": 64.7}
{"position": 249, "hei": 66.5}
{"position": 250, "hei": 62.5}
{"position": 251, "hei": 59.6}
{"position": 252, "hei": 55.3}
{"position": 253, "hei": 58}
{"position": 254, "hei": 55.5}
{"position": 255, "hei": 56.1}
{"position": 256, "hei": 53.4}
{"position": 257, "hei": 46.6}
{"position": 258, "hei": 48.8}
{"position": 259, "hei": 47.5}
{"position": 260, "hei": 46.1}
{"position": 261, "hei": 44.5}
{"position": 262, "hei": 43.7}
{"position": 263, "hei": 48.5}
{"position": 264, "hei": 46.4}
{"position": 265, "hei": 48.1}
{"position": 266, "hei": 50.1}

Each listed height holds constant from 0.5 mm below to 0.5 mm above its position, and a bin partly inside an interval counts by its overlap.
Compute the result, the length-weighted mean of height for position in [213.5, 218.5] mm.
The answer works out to 64.4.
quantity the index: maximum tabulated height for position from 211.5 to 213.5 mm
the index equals 63.7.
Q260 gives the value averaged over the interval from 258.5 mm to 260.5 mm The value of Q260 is 46.8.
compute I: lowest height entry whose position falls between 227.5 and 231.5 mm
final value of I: 70.1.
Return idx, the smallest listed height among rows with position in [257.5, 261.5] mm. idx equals 44.5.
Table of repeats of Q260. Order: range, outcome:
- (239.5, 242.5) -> 65.2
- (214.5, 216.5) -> 63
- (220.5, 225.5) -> 66.2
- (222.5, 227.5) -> 68.2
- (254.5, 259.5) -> 50.5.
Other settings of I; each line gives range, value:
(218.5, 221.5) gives 64.4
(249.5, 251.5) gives 59.6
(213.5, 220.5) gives 61.4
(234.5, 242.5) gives 62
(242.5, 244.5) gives 66.2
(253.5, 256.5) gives 53.4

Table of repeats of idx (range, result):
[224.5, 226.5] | 70.8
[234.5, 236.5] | 65.8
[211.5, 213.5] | 62.7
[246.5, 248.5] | 61.6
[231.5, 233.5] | 67.4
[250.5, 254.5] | 55.3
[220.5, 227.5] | 62.1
